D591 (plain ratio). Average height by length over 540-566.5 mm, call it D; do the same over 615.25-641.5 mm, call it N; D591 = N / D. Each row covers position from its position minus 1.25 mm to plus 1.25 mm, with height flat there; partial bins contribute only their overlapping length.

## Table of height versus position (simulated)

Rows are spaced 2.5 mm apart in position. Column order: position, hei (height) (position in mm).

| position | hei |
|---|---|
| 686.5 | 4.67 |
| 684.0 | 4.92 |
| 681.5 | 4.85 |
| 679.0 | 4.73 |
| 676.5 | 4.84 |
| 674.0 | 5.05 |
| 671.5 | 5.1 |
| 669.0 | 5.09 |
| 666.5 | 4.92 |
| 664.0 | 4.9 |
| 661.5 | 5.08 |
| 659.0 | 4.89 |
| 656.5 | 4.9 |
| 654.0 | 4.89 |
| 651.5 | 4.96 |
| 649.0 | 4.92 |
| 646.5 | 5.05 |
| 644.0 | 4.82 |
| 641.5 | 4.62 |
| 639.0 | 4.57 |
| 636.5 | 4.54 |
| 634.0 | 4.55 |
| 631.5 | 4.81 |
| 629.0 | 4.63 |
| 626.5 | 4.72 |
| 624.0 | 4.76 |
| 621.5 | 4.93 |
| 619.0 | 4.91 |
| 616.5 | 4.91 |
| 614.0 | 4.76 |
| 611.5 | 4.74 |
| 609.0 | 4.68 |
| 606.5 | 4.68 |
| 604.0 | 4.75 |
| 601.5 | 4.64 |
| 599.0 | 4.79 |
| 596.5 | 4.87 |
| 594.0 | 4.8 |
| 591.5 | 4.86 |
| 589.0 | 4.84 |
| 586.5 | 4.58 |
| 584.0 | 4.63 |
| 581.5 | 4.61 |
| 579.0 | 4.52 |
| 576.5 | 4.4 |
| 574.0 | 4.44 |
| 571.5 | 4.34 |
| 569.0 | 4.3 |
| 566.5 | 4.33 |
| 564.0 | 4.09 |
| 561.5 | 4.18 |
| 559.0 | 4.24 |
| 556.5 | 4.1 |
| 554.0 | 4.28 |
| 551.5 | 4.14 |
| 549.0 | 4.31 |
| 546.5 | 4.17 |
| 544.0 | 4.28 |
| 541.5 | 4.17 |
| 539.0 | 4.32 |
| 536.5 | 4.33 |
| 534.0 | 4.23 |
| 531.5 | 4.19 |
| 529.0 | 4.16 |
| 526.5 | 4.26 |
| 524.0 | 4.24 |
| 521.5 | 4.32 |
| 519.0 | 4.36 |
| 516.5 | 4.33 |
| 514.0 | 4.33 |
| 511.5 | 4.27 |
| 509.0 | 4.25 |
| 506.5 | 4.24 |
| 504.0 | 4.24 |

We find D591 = 1.1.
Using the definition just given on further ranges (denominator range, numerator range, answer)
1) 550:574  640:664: 1.16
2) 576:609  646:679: 1.06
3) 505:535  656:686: 1.16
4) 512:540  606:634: 1.11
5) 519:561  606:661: 1.13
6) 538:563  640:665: 1.16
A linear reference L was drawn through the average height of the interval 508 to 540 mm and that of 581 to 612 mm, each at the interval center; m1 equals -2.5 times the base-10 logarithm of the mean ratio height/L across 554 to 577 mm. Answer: 0.07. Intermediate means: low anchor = 4.28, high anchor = 4.73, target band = 4.27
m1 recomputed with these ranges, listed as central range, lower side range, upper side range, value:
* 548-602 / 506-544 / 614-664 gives 0.01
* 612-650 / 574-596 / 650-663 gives 0.02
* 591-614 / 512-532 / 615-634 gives -0.02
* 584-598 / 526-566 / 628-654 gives -0.07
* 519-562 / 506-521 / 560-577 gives 0.02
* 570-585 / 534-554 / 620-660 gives -0.01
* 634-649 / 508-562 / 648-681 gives 0.02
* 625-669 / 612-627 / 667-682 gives 0.02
